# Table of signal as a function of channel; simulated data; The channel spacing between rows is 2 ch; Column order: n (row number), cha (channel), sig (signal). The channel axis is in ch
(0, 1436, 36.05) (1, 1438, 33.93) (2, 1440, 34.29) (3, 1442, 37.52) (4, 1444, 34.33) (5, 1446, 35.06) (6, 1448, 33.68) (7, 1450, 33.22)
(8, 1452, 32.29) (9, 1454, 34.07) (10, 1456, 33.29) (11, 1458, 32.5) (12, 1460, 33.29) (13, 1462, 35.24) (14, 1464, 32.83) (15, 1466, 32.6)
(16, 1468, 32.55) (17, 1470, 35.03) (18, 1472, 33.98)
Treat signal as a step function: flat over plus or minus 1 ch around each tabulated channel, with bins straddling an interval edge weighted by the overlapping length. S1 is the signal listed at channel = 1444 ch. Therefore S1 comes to 34.33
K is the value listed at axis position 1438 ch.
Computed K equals 33.93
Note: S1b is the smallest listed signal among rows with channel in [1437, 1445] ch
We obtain 33.93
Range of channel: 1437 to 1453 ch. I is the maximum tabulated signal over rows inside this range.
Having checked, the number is 37.52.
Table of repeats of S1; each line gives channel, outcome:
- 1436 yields 36.05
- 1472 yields 33.98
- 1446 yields 35.06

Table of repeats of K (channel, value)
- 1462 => 35.24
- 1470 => 35.03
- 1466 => 32.6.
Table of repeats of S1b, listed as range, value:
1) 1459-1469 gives 32.55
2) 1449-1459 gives 32.29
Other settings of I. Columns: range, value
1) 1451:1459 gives 34.07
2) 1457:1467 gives 35.24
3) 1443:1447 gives 35.06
